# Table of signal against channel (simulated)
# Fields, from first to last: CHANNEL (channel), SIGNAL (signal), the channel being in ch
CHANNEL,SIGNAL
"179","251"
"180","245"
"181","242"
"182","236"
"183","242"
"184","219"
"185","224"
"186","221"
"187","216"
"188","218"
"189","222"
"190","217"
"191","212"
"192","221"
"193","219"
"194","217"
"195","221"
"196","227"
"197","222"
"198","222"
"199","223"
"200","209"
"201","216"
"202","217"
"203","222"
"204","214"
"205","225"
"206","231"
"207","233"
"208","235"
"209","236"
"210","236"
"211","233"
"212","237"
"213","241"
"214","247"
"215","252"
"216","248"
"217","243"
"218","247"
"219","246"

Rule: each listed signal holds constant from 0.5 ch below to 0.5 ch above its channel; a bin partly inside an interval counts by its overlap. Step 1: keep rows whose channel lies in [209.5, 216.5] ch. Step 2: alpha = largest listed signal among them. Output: 252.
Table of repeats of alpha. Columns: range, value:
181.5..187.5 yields 242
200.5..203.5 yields 222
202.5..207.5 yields 233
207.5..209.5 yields 236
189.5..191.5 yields 217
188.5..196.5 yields 227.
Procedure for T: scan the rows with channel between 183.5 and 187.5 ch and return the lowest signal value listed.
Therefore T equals 216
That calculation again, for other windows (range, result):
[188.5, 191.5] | 212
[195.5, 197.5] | 222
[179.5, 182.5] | 236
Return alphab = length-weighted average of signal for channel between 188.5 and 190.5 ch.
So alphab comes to 220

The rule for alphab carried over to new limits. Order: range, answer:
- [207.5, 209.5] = 236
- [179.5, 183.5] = 241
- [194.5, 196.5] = 224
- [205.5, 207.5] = 232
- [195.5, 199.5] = 224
